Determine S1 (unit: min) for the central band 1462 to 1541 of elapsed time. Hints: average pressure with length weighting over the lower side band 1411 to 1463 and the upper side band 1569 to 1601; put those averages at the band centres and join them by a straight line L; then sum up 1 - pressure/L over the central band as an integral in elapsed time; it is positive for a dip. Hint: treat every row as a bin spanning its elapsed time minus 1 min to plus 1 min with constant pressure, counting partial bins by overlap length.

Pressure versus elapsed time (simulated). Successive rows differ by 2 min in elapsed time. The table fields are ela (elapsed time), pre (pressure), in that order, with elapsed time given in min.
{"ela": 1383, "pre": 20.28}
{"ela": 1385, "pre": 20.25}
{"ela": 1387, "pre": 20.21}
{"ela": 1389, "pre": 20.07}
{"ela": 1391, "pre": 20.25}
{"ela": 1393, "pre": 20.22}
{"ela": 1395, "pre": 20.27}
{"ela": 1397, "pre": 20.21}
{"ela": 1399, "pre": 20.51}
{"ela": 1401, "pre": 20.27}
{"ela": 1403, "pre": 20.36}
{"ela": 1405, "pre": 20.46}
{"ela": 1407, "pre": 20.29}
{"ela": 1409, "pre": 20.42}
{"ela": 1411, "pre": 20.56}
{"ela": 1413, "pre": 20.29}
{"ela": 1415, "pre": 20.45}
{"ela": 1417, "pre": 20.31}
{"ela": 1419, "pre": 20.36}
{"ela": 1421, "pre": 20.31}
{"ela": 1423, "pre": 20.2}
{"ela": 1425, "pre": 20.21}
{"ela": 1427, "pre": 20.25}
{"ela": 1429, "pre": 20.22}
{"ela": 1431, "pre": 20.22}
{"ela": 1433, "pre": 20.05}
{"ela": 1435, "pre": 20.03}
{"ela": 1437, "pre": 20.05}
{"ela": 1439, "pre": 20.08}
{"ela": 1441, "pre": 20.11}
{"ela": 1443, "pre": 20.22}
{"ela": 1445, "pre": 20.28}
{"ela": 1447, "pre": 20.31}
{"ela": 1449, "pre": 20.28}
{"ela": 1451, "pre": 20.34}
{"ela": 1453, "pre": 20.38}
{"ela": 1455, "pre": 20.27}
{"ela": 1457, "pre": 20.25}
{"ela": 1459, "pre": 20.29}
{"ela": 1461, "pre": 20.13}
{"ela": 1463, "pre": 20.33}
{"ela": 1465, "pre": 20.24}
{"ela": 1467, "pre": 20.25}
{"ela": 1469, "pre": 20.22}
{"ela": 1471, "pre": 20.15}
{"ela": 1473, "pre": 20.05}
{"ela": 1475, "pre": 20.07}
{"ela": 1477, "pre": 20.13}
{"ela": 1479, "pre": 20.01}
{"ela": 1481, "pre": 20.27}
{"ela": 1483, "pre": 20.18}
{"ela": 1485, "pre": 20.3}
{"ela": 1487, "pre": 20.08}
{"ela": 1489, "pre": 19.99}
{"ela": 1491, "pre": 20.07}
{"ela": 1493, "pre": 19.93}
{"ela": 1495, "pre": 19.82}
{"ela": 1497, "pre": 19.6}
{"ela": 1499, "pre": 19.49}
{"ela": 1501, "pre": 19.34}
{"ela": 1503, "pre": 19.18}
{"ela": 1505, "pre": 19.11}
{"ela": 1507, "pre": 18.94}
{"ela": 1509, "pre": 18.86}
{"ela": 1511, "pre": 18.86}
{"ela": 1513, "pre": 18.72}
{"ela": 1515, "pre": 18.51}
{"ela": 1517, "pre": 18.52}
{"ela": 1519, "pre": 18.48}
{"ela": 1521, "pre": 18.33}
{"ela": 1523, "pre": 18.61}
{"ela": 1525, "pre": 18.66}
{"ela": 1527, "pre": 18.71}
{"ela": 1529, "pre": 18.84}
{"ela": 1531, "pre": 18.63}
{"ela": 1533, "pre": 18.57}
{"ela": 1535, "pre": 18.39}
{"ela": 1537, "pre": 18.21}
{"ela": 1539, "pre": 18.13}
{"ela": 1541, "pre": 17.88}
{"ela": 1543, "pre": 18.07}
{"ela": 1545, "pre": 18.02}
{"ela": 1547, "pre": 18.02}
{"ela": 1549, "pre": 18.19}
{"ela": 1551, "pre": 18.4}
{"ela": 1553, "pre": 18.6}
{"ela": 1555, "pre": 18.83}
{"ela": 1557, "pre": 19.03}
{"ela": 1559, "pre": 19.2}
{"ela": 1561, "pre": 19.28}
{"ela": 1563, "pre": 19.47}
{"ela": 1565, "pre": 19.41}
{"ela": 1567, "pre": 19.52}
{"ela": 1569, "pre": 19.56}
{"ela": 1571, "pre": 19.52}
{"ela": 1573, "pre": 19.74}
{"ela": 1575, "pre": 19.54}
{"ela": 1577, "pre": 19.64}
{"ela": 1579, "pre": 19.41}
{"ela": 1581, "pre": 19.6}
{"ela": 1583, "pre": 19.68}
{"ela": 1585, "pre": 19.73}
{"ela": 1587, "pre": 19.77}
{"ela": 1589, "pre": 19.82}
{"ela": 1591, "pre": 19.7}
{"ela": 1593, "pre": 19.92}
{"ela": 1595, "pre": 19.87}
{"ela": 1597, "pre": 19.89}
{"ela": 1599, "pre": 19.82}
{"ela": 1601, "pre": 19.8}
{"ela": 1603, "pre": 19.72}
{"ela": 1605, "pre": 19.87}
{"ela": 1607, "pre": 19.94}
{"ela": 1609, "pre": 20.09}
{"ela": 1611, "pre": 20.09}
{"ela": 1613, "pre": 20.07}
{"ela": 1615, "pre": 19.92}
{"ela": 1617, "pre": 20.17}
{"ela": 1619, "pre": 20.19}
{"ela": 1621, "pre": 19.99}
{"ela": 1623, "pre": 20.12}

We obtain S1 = 2.7 min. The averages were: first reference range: 20.2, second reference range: 19.7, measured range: 19.3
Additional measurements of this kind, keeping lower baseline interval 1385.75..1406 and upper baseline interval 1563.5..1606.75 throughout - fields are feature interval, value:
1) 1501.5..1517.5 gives 0.9 min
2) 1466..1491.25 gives -0.1 min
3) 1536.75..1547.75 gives 1.0 min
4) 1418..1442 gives 0.0 min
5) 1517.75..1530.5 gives 0.8 min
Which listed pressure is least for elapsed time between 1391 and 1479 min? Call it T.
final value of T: 20.01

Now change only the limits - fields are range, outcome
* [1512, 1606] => 17.88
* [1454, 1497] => 19.6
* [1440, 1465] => 20.11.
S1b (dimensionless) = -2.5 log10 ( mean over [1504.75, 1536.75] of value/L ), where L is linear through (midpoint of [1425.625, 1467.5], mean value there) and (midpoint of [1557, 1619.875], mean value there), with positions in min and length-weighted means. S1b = 0.074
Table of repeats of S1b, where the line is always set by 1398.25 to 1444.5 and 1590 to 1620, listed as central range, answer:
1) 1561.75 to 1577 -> 0.03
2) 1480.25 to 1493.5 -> 0.00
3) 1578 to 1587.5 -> 0.02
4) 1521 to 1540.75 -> 0.09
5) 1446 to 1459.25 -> 0.00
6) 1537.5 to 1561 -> 0.09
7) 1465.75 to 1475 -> 0.00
